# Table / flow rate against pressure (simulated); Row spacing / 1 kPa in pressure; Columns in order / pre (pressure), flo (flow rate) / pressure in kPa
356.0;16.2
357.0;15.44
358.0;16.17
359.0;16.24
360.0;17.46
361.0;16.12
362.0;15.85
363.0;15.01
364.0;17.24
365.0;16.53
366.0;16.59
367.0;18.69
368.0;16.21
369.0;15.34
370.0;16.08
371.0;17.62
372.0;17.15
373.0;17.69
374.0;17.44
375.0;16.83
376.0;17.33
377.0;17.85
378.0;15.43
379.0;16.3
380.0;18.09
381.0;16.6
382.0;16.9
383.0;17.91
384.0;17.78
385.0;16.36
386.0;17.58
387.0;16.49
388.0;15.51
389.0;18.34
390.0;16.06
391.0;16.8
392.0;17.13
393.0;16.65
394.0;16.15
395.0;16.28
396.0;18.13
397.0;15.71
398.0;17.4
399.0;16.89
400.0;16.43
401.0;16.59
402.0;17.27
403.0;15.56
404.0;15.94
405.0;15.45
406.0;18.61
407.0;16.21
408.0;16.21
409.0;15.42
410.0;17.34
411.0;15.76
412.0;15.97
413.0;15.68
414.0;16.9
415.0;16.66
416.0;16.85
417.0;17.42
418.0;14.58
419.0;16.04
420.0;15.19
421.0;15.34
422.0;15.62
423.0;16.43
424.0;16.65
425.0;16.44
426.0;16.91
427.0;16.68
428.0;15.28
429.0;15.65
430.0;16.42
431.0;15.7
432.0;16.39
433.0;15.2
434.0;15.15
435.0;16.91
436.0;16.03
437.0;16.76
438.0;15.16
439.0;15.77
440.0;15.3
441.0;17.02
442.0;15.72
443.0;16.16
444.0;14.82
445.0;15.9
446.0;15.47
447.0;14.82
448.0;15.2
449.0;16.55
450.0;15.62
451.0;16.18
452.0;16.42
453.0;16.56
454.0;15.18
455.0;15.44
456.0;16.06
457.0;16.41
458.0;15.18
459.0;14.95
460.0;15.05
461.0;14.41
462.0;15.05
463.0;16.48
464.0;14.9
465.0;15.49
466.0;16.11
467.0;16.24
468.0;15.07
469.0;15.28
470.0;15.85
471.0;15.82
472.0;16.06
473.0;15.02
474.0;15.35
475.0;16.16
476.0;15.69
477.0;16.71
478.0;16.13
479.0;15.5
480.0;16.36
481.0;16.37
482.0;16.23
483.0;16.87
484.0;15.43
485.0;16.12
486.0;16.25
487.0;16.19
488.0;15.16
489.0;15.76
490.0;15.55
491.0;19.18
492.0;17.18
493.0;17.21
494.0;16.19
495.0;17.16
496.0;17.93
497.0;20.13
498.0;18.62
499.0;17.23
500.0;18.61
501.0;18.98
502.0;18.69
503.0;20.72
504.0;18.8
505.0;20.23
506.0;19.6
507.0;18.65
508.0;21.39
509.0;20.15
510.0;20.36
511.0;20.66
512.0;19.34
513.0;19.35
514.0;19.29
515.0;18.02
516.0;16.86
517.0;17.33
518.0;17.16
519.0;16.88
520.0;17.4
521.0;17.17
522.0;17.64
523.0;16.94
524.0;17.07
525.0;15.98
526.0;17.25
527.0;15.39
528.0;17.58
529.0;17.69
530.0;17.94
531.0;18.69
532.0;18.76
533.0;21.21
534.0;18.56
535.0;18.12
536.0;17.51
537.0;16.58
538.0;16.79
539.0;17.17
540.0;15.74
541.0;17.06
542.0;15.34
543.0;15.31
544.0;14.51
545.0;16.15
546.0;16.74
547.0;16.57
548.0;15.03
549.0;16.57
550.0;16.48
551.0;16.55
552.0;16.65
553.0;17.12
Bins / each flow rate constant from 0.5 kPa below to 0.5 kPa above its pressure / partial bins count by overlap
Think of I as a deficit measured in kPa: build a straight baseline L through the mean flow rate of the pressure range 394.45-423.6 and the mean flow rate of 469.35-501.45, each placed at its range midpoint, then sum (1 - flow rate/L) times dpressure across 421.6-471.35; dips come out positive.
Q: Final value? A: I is 2.1 kPa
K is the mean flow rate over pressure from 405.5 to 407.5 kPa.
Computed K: 17.4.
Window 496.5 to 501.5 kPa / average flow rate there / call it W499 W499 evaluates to 18.7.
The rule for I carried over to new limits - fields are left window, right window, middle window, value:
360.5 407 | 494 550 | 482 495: 0.8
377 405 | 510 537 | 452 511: 2.4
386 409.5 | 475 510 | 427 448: 1.5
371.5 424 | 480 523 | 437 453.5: 1.3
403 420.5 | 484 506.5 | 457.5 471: 1.4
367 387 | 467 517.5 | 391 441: 2.6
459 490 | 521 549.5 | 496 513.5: -3.3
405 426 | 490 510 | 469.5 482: 1.5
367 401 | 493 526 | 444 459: 1.7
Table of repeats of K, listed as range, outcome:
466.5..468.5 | 15.7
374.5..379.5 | 16.7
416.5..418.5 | 16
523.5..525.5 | 16.5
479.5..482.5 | 16.3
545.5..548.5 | 16.1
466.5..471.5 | 15.7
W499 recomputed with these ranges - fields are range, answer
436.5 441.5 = 16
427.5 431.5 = 15.8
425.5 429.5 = 16.1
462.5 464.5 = 15.7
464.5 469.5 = 15.6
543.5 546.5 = 15.8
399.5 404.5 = 16.4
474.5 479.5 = 16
